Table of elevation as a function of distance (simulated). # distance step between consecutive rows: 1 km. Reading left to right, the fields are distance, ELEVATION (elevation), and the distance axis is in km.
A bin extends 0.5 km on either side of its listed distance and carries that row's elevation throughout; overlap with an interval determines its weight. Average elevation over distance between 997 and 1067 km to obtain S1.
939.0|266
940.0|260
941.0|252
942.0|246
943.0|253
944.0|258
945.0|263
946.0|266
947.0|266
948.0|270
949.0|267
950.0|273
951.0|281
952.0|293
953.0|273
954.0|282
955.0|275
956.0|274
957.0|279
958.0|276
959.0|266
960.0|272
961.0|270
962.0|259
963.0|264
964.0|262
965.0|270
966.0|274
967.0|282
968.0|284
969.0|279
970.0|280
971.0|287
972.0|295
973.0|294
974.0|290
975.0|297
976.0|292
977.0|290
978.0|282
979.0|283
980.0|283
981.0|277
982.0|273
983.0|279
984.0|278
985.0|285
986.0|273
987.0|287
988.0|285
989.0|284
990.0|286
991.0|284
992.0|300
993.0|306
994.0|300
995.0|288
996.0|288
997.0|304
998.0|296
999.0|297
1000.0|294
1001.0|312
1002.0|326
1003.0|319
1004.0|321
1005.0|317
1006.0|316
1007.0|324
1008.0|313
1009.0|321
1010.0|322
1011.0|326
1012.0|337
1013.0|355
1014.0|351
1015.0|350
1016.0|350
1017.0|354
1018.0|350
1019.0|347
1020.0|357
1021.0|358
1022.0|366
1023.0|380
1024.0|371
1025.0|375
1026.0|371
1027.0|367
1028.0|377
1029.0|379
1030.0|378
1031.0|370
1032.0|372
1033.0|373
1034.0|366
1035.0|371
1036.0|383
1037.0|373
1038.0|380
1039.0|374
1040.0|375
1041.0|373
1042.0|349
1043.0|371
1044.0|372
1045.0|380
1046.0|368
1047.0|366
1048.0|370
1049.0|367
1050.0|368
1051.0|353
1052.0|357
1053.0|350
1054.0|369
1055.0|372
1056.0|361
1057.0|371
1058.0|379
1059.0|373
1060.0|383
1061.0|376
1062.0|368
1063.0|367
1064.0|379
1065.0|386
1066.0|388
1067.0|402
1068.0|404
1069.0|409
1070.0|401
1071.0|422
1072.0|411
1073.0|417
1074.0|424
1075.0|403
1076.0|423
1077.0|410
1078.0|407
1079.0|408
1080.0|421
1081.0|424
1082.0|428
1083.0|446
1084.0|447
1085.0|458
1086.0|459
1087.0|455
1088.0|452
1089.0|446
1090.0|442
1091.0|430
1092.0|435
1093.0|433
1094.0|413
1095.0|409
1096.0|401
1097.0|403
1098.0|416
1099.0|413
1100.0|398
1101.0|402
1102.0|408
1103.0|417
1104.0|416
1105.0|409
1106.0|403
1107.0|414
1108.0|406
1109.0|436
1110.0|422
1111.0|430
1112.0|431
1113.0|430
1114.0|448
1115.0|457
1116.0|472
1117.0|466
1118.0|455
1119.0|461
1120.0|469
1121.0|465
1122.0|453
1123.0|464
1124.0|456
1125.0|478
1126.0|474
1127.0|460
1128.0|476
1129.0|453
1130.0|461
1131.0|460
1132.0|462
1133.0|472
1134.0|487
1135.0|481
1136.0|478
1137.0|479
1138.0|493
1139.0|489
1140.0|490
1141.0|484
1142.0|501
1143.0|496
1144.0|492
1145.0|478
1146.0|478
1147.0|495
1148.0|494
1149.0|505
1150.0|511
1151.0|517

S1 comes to 357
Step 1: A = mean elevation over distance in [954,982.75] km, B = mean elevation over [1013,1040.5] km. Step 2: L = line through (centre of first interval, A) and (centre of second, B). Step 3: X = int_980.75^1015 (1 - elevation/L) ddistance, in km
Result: 2.04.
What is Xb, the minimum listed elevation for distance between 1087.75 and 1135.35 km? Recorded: 398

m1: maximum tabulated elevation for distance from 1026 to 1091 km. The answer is 459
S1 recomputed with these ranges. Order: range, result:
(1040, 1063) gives 368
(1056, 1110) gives 412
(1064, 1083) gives 411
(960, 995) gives 283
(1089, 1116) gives 422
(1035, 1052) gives 370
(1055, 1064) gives 373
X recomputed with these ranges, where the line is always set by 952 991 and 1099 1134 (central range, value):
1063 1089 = -1.3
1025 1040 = -1.1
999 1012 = 0.0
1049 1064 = 0.3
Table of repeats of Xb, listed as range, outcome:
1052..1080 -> 350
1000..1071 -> 294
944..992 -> 258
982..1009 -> 273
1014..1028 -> 347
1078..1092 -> 407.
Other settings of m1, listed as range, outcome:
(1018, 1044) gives 383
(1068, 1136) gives 487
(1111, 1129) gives 478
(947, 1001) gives 312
